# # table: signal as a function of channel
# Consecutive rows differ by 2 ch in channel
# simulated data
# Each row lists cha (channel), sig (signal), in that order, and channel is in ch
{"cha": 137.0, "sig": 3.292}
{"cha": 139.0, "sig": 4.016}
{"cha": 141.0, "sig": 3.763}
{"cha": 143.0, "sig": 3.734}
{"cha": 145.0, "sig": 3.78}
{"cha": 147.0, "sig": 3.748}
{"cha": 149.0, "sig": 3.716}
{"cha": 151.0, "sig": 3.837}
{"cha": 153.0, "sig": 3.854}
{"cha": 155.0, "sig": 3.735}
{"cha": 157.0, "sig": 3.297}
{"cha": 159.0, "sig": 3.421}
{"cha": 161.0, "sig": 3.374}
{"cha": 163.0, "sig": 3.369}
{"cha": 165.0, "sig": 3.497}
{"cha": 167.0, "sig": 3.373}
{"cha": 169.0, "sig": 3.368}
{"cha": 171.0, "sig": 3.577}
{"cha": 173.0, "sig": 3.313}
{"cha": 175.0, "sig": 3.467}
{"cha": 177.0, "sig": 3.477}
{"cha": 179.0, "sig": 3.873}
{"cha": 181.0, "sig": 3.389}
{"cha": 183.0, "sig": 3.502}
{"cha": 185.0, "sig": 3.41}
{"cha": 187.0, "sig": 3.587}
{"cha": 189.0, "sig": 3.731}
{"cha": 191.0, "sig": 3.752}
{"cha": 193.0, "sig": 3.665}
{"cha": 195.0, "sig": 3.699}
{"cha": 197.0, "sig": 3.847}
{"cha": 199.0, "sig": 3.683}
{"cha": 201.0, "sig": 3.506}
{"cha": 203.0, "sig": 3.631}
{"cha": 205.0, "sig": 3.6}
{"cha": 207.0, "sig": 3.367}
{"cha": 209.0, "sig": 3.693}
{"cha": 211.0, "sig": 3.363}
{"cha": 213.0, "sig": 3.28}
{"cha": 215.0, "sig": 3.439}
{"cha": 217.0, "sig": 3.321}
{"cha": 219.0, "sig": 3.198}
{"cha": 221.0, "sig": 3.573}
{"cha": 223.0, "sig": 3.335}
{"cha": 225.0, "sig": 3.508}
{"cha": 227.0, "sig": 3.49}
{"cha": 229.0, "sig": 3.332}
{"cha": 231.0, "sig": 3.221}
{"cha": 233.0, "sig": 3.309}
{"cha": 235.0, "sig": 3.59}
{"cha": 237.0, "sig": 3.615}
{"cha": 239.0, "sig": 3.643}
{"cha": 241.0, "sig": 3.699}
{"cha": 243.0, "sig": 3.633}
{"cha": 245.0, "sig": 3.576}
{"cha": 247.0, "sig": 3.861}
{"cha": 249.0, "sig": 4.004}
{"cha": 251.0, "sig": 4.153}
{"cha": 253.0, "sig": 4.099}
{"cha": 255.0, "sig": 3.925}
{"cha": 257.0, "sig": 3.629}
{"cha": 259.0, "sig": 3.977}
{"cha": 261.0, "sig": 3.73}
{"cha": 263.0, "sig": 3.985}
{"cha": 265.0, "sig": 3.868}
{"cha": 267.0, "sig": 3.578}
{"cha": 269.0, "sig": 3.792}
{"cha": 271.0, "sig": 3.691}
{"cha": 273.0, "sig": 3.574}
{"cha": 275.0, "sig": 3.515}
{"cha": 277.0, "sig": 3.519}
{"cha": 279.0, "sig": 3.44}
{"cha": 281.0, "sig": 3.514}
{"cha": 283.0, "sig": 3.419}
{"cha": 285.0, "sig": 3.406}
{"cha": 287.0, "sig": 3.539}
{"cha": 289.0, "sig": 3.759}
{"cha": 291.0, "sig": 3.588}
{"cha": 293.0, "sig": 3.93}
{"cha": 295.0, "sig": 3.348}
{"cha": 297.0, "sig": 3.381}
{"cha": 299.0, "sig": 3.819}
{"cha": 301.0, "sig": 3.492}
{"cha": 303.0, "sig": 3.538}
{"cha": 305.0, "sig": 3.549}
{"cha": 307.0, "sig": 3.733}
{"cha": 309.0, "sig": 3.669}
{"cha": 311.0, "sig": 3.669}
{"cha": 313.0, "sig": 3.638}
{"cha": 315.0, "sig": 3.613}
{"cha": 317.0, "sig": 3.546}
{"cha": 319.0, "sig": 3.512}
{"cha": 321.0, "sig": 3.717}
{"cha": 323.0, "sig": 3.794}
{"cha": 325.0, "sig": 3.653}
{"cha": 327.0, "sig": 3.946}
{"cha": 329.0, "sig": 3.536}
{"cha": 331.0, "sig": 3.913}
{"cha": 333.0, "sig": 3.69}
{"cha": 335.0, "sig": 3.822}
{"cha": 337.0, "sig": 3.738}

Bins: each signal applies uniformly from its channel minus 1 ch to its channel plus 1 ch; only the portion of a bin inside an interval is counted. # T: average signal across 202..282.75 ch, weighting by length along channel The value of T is 3.61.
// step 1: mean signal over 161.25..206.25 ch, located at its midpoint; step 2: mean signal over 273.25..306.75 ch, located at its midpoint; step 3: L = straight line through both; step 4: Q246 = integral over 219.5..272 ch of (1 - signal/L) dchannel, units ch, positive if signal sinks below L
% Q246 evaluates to -1.9 ch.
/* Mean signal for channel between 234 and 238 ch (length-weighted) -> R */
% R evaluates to 3.6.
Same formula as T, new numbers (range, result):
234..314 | 3.68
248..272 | 3.87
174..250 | 3.55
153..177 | 3.45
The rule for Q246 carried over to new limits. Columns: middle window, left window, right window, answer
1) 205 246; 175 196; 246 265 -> 3.5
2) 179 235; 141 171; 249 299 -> 1.9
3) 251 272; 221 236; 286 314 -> -2.0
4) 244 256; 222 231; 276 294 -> -1.6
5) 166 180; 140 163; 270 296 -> 0.5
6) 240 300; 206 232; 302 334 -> -2.8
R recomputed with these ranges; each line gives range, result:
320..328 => 3.78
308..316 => 3.65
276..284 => 3.47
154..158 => 3.52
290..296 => 3.62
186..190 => 3.66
